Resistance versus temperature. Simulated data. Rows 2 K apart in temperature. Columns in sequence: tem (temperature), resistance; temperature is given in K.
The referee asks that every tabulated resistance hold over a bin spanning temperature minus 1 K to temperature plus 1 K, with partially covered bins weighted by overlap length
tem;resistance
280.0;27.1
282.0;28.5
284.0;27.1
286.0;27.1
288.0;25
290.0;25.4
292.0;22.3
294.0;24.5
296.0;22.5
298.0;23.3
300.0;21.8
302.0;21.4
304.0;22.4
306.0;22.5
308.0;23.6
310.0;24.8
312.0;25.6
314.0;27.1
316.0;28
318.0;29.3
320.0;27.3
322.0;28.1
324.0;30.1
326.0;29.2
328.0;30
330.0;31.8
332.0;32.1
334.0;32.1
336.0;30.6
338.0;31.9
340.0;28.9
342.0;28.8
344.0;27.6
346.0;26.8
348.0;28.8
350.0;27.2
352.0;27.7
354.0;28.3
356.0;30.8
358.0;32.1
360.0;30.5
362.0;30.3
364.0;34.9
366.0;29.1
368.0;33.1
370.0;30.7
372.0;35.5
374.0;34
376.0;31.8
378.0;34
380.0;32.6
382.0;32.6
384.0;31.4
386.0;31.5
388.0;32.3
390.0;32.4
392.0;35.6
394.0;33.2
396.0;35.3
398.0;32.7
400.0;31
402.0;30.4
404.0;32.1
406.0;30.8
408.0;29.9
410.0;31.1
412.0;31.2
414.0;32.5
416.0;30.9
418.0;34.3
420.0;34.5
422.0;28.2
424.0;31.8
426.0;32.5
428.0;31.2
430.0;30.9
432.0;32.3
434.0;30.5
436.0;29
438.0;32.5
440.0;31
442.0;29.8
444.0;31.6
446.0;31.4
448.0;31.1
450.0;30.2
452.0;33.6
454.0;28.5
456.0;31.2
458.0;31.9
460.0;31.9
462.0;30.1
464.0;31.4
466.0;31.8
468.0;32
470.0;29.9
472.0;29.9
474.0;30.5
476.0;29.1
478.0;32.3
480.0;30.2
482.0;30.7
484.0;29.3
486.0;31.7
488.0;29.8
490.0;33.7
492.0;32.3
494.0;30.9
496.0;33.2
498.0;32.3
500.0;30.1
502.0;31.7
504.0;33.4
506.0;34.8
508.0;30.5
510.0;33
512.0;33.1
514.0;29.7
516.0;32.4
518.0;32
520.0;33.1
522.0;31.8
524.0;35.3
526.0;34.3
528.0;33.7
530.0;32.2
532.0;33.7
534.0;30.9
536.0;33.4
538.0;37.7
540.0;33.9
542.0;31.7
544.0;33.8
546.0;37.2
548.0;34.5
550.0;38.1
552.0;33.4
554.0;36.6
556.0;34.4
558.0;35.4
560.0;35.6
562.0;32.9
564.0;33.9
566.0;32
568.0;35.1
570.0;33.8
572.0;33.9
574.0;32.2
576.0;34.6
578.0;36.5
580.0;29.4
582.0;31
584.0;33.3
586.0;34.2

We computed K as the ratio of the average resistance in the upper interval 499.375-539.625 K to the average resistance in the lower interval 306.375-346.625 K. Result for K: 1.15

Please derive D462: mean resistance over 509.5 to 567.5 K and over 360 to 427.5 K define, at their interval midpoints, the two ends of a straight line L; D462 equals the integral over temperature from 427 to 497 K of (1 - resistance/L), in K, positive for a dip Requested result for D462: 4.0 K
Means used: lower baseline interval 32.2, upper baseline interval 33.8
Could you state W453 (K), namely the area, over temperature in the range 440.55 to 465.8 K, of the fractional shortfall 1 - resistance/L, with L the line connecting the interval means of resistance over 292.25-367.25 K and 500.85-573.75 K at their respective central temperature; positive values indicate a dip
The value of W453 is 0.2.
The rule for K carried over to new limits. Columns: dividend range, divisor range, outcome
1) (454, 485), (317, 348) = 1.04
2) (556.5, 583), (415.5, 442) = 1.07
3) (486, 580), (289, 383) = 1.17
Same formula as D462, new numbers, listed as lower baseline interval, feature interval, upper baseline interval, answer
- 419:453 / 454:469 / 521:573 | 0.3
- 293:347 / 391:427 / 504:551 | -2.7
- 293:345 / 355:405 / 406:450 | -5.0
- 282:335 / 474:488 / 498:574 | 0.6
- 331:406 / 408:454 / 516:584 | 1.2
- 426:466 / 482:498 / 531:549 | 0.5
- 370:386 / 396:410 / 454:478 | 0.4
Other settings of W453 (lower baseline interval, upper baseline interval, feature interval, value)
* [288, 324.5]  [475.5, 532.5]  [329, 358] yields -3.70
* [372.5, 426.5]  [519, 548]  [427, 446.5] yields 1.00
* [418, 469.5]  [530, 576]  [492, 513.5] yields 0.42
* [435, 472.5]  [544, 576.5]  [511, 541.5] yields 0.29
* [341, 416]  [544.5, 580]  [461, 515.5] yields 3.07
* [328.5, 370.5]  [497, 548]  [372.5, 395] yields -1.58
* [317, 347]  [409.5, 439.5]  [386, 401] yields -1.06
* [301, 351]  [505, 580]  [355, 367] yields -1.04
